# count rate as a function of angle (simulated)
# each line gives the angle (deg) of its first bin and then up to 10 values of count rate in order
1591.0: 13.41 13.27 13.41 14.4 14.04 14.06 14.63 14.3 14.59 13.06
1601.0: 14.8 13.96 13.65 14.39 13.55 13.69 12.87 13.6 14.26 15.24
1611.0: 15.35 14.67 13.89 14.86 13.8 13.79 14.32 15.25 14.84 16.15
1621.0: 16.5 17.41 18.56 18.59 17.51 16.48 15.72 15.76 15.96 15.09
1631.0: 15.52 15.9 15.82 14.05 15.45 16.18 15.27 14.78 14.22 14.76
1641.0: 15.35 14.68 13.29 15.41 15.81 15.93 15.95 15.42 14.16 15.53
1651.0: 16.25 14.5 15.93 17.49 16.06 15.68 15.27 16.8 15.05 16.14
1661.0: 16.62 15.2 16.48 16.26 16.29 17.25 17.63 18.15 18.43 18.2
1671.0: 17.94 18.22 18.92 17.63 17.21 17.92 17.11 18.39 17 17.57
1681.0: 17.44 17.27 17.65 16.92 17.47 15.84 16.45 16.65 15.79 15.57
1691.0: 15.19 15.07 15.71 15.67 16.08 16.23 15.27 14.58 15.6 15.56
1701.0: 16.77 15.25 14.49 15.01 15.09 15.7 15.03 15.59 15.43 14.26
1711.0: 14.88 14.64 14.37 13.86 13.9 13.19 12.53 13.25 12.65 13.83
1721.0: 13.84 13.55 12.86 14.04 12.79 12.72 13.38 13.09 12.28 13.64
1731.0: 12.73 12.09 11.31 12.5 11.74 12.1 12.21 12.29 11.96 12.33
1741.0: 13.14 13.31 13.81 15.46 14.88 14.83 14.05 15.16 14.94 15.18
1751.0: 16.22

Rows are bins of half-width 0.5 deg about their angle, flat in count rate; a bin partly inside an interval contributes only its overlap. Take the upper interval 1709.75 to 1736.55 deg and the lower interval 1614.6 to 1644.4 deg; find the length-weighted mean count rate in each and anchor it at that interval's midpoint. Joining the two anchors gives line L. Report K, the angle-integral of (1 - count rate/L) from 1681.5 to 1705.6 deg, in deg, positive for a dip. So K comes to -3.38 deg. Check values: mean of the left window 15.6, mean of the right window 13.2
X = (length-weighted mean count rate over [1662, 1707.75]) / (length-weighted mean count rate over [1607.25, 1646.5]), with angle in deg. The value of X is 1.1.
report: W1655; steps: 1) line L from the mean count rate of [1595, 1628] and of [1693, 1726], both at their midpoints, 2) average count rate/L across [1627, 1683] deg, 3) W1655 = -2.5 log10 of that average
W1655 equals -0.103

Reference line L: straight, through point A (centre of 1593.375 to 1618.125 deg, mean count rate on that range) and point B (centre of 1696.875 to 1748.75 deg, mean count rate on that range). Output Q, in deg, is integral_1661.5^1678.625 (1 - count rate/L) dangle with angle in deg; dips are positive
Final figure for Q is -4.3 deg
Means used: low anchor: 14.2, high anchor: 13.8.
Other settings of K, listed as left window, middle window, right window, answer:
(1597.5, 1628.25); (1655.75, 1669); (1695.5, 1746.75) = -1.8 deg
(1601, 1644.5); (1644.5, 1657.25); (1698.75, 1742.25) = -0.9 deg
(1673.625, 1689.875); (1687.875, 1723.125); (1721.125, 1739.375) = 0.3 deg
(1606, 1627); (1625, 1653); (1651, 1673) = 1.1 deg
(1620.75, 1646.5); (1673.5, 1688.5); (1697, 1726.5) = -2.4 deg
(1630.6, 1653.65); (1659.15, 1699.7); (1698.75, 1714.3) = -4.3 deg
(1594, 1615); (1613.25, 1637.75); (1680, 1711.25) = -2.0 deg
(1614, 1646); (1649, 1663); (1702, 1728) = -0.7 deg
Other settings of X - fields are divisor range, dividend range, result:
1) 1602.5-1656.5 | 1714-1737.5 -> 0.84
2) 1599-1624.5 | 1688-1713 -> 1.04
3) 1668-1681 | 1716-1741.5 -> 0.71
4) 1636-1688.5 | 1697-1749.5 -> 0.84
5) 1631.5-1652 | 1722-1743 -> 0.83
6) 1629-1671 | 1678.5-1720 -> 0.97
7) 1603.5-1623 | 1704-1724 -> 0.96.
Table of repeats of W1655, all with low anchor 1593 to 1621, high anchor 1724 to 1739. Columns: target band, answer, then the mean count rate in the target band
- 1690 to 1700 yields -0.19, 15.5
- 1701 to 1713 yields -0.17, 15.1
